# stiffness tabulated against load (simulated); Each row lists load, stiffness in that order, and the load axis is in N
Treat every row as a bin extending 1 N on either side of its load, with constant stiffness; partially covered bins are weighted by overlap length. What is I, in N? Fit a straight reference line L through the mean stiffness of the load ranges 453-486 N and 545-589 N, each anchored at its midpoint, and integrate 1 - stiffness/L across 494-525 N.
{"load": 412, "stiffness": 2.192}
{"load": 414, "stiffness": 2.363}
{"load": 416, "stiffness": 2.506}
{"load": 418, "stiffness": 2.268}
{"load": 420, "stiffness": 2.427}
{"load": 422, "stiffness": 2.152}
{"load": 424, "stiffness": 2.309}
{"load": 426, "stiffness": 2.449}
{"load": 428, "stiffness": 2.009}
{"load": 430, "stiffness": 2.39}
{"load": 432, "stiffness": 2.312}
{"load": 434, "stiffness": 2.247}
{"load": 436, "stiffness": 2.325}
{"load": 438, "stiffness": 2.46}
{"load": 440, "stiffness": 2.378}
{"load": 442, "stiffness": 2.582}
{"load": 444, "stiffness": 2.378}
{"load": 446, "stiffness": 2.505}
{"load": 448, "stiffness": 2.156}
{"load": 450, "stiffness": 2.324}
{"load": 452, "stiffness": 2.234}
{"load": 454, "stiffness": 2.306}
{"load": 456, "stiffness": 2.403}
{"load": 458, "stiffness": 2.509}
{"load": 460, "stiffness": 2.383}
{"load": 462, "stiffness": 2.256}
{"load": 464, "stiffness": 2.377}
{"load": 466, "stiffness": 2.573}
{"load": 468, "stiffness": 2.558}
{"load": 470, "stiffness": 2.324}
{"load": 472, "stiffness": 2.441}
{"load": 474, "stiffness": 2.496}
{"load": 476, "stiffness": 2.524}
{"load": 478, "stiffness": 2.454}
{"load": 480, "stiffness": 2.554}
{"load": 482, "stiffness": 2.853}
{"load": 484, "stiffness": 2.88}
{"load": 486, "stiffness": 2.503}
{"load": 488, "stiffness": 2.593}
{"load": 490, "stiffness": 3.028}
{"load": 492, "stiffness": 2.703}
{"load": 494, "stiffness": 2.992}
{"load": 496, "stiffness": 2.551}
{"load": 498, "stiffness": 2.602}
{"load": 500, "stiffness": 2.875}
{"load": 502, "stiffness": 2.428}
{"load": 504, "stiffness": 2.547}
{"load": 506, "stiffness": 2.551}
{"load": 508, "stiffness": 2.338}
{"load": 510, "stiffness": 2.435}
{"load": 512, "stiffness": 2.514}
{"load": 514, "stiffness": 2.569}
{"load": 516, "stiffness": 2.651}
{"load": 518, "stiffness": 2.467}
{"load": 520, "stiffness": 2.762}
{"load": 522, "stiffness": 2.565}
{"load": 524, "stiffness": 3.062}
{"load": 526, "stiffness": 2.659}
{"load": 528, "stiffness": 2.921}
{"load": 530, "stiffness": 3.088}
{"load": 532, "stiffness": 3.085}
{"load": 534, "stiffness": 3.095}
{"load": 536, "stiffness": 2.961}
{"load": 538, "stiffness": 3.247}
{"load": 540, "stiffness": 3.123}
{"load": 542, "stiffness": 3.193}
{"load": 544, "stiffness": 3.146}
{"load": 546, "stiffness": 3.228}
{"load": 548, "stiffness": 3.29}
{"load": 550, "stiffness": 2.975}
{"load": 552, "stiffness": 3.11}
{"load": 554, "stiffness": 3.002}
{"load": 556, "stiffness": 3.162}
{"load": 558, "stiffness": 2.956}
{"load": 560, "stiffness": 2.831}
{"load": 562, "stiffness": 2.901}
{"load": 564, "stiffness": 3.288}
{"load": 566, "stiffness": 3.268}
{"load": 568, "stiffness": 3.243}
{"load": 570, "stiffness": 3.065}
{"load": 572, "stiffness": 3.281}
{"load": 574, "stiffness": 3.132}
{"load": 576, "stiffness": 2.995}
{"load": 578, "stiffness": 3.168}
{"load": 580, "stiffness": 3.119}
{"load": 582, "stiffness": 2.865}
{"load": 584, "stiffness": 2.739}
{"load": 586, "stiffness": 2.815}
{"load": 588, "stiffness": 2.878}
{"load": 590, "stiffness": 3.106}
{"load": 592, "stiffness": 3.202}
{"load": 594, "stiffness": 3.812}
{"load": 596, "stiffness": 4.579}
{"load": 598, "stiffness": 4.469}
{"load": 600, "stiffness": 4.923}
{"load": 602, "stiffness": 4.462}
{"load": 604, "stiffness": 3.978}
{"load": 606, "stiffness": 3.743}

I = 1.34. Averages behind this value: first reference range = 2.49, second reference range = 3.06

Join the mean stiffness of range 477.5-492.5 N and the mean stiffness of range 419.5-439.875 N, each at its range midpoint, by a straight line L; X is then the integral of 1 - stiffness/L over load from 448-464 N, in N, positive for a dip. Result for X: 1.03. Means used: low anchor 2.31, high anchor 2.7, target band 2.34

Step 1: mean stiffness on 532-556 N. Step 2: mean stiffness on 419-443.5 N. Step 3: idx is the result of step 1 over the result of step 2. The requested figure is 1.3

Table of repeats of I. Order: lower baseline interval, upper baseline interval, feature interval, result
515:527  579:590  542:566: -2.5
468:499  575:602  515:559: 1.1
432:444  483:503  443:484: 1.6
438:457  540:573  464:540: 1.5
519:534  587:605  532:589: 5.1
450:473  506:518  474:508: -2.7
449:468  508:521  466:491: -1.6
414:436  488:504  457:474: 0.7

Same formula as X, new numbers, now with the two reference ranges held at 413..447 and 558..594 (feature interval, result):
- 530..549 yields -1.68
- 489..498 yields -0.43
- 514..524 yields 0.50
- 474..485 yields -0.17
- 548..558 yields -0.39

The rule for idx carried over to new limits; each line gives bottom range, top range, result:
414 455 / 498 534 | 1.15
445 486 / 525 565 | 1.25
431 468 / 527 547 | 1.31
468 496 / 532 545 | 1.19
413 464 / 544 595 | 1.32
